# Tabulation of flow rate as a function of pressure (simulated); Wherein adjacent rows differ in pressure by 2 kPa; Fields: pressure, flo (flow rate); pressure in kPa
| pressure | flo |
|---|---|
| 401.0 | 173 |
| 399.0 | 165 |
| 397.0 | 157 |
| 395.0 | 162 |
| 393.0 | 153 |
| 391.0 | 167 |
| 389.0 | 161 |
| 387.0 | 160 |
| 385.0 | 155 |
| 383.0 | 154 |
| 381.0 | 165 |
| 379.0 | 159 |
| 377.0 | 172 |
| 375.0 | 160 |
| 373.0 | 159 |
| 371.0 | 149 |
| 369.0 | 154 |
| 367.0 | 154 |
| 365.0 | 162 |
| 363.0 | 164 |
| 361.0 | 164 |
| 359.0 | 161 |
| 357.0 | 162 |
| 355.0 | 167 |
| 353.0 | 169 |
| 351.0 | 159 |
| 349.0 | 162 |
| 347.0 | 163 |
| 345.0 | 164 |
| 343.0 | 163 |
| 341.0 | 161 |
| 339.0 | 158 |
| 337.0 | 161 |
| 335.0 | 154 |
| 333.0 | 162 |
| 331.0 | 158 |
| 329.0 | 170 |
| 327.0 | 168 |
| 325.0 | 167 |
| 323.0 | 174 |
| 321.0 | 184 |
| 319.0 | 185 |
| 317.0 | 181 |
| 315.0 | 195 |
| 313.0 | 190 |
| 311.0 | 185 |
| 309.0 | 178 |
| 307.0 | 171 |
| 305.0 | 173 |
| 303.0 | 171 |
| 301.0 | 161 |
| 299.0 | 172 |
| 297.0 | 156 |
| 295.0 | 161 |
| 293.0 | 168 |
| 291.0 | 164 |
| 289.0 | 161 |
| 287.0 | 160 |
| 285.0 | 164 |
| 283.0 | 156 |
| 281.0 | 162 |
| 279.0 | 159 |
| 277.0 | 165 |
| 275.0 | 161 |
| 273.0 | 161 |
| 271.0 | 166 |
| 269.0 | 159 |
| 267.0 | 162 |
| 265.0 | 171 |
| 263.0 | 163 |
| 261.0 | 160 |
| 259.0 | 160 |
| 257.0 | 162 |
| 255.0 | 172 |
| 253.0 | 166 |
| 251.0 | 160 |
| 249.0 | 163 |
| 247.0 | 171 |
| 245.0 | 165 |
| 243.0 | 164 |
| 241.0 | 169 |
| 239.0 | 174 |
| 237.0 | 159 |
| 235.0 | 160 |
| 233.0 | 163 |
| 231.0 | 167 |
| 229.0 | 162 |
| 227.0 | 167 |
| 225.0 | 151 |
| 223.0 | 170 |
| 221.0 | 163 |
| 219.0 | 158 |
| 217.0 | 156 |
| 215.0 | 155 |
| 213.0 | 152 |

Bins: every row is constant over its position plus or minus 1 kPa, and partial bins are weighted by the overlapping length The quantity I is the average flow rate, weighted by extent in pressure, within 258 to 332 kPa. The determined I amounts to 168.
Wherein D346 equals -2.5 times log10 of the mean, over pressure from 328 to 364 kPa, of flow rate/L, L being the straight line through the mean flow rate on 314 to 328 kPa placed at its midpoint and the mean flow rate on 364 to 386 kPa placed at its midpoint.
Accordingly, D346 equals 0.05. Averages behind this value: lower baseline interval 179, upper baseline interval 158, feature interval 162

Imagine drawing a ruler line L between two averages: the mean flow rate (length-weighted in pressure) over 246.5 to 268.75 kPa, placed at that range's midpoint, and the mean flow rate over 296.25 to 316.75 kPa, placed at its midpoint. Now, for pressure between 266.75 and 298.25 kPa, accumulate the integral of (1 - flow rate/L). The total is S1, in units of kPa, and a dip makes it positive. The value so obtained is 1.6 kPa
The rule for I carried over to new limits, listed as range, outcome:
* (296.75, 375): 167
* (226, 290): 164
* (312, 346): 170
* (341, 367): 163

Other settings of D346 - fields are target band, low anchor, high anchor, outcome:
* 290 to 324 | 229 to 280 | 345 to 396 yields -0.08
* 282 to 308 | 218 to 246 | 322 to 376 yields -0.01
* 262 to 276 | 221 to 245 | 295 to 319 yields 0.04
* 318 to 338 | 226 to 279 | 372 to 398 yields -0.04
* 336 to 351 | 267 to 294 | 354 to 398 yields -0.01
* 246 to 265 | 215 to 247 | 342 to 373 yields -0.01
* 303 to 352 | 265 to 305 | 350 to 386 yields -0.06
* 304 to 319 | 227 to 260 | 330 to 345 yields -0.13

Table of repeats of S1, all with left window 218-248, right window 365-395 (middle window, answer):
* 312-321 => -1.46 kPa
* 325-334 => -0.23 kPa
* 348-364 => -0.37 kPa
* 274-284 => 0.12 kPa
